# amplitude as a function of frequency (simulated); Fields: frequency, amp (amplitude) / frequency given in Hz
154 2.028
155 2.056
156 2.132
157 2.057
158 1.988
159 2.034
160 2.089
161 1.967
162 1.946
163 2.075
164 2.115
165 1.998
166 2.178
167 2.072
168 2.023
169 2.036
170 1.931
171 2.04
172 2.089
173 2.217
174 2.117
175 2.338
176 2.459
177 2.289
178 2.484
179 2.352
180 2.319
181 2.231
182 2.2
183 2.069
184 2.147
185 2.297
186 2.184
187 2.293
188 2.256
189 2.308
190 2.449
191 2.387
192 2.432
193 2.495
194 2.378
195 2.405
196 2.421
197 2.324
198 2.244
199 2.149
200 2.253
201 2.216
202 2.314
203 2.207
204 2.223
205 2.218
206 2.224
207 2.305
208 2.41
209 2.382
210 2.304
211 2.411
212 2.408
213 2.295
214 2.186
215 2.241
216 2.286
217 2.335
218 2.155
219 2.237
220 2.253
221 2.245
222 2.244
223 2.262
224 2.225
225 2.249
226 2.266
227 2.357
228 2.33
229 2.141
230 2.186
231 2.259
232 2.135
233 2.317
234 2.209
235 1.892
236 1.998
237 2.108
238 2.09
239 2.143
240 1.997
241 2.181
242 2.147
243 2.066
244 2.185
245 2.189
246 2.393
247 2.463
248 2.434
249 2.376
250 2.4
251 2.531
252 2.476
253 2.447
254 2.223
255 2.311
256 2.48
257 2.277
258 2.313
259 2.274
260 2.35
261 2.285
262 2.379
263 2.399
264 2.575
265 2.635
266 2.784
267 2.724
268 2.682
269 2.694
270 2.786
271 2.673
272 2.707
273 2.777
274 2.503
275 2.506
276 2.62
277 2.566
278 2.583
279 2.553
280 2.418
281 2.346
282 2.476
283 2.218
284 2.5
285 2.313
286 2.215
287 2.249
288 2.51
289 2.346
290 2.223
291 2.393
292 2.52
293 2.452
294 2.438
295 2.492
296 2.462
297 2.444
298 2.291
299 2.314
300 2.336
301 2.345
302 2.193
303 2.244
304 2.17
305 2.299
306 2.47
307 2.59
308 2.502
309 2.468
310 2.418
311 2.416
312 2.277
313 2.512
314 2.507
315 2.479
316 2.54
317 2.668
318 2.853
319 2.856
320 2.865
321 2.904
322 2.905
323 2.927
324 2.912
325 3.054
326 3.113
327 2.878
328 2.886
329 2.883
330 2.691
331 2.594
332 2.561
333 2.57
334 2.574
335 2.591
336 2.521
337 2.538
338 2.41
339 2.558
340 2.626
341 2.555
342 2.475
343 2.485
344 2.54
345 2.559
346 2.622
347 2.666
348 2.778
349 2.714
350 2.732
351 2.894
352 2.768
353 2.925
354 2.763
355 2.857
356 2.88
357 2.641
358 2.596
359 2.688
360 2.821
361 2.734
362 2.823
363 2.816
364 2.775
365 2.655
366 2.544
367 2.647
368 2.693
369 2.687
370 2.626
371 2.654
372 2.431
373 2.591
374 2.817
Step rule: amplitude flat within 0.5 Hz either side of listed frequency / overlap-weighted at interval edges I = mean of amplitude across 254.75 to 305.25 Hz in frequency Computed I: 2.45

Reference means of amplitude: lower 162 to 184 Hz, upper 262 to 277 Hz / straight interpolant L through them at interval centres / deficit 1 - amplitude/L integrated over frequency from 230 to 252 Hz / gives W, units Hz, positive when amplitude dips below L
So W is 2.45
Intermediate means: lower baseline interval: 2.17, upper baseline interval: 2.64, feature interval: 2.22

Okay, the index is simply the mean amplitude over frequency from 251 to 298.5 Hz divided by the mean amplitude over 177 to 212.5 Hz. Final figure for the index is 1.1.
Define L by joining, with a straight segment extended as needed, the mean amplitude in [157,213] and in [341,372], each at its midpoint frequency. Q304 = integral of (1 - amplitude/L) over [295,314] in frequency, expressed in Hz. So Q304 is 1.3 Hz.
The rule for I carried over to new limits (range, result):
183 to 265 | 2.28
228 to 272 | 2.34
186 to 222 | 2.3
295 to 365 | 2.63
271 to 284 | 2.53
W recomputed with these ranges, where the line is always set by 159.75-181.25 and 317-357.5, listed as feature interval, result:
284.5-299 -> 1.1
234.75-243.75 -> 1.2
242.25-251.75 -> 0.3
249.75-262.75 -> 0.4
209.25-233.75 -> 0.7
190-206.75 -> -0.5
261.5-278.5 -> -0.9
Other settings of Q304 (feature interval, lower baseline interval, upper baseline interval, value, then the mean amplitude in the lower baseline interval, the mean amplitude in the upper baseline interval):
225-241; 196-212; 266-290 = 1.43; 2.29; 2.52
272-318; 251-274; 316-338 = 3.56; 2.51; 2.76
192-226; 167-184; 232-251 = -1.38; 2.19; 2.21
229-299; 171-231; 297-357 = 1.92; 2.28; 2.62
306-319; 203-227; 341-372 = 0.18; 2.28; 2.7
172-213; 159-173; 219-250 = -3.64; 2.05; 2.21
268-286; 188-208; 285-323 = -0.81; 2.31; 2.47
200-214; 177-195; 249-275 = 0.42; 2.31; 2.5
